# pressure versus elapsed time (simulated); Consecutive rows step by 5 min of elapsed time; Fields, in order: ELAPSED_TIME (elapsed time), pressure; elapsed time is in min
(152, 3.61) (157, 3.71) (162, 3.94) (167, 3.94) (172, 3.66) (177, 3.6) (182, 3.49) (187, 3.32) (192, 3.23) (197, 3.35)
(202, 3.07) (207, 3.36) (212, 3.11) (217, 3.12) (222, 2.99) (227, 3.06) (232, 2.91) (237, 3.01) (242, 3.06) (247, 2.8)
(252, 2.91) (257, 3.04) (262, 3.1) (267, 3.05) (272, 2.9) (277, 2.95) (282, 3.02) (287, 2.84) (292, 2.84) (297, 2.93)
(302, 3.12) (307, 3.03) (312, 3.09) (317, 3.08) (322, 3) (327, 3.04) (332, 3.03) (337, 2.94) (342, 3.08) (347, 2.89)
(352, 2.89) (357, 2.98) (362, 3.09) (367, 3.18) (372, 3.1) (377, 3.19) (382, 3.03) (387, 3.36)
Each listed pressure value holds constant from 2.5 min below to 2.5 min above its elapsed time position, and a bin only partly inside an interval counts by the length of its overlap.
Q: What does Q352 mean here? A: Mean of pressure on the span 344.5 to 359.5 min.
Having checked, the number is 2.92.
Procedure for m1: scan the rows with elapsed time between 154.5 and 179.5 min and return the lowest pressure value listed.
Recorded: 3.6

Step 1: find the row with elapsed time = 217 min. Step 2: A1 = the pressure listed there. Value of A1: 3.12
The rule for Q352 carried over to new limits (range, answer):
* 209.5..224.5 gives 3.07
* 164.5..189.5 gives 3.6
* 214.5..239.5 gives 3.02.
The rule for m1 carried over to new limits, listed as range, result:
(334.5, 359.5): 2.89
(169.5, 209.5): 3.07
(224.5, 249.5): 2.8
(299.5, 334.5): 3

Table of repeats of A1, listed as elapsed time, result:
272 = 2.9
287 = 2.84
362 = 3.09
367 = 3.18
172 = 3.66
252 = 2.91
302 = 3.12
